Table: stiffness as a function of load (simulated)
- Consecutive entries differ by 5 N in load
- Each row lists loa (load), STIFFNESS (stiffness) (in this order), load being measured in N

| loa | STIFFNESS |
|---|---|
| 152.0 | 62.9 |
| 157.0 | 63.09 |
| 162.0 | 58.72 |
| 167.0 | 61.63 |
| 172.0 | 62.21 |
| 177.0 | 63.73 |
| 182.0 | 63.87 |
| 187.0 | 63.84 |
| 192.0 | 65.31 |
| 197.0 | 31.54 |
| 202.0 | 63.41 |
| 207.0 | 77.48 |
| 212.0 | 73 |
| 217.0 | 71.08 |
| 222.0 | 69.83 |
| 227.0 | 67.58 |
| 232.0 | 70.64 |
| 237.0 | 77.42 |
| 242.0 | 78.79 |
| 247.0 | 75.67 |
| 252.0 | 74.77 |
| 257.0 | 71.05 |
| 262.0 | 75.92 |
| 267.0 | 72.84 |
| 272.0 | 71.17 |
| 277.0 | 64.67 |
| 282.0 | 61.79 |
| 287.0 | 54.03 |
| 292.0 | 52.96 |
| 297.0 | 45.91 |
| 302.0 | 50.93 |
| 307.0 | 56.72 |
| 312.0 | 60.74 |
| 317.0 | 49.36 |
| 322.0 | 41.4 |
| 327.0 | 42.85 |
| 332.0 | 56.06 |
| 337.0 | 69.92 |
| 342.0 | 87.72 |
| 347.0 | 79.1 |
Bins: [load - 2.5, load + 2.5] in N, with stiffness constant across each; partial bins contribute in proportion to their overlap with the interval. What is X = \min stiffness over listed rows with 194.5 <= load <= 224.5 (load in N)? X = 31.54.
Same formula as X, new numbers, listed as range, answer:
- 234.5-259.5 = 71.05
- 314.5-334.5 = 41.4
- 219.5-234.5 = 67.58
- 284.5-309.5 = 45.91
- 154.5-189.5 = 58.72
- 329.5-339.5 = 56.06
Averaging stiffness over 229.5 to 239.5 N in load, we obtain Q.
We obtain 74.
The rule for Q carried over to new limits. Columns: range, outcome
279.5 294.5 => 56.3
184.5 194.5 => 64.6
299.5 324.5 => 51.8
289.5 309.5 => 51.6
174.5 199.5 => 57.7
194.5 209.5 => 57.5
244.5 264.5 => 74.4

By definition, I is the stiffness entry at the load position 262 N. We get 75.92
